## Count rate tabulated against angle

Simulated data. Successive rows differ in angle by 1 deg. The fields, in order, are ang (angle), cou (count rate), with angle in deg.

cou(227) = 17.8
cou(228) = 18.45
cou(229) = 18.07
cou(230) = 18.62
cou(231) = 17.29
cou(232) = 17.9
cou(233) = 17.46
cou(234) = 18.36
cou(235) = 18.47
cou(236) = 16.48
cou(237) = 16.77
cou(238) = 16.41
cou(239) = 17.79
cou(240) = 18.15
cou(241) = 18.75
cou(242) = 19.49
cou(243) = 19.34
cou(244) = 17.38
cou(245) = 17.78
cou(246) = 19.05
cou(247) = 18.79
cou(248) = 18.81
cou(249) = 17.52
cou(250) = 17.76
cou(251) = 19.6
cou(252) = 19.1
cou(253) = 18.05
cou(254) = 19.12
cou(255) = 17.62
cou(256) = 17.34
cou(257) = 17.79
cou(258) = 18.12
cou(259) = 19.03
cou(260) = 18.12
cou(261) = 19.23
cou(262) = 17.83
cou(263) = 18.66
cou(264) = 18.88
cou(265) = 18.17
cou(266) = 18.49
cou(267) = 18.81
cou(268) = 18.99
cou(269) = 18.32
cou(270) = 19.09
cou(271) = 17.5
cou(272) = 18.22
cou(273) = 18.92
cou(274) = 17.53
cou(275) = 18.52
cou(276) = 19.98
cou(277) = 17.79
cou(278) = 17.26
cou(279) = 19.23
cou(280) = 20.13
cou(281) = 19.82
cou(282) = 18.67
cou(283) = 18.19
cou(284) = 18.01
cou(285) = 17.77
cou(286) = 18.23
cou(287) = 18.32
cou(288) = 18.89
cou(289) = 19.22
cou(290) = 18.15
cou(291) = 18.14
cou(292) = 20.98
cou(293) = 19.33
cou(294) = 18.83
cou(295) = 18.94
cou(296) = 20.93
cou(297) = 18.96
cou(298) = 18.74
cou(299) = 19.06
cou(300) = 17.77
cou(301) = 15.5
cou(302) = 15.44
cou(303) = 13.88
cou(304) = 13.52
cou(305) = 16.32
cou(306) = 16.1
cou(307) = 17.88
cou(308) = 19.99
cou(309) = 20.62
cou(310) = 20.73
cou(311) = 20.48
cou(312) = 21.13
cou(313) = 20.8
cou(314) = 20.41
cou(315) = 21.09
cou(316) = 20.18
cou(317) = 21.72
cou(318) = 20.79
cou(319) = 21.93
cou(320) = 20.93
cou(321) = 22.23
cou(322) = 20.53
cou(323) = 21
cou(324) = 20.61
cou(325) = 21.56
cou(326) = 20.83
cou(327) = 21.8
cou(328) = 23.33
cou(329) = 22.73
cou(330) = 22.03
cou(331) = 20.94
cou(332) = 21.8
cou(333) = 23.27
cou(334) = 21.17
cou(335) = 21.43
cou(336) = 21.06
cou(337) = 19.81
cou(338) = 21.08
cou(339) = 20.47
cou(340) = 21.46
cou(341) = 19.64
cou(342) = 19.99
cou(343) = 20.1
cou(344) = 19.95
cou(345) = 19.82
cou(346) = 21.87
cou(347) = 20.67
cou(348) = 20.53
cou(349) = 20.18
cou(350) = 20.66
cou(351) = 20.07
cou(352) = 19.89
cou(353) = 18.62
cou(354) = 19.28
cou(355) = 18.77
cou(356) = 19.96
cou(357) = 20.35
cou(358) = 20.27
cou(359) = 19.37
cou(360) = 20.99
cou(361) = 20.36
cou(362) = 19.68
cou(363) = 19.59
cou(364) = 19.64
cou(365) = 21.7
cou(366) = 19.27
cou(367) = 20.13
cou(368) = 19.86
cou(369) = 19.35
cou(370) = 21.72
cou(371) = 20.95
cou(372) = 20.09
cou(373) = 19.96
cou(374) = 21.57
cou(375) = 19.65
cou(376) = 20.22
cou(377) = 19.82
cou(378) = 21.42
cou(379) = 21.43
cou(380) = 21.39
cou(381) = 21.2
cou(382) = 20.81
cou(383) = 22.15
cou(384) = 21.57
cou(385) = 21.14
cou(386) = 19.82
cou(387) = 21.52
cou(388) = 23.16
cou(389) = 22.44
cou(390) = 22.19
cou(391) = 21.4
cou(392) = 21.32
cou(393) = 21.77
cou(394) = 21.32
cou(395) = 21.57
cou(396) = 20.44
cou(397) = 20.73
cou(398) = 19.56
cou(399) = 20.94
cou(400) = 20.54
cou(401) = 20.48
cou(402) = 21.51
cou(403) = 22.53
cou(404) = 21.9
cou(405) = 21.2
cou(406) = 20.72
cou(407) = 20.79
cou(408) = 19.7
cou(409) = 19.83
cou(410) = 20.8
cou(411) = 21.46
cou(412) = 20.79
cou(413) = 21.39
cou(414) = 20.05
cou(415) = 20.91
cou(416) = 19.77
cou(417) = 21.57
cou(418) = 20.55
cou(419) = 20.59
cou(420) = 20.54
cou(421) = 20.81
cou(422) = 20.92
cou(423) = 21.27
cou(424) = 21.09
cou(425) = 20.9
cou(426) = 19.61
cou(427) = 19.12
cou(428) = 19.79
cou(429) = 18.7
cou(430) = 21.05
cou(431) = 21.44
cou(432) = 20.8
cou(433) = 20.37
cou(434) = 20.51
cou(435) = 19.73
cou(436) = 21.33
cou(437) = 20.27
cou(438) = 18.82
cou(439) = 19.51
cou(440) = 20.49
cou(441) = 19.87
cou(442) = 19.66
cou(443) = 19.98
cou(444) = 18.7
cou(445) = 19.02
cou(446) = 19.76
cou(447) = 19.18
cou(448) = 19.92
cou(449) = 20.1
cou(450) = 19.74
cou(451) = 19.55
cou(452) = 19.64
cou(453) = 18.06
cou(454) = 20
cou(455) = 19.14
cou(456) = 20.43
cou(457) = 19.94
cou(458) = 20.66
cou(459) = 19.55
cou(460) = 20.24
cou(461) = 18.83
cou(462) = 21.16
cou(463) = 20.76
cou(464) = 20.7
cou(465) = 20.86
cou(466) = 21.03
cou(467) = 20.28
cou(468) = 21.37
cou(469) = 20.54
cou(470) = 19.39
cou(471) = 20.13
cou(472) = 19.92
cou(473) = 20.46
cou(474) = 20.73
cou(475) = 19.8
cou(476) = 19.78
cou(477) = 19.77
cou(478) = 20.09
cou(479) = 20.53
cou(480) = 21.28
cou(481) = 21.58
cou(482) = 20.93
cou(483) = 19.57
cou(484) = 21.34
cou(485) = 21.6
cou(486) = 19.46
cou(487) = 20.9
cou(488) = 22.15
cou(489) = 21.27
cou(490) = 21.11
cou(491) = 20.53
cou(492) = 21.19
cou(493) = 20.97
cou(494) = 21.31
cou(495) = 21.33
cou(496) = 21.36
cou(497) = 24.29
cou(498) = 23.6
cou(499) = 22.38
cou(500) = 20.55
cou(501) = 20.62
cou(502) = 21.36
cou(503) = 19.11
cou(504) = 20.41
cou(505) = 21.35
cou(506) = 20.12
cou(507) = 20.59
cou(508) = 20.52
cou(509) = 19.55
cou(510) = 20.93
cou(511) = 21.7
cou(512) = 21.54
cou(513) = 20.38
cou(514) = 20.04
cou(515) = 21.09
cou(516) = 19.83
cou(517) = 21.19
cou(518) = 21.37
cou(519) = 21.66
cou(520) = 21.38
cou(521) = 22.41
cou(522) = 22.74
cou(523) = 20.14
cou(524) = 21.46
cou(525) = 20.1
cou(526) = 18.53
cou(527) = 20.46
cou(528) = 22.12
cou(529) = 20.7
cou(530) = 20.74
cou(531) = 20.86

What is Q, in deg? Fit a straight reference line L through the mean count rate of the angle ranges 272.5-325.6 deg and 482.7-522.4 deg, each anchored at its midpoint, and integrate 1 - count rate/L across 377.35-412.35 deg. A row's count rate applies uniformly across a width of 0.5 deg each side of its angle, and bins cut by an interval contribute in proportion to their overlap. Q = -2.0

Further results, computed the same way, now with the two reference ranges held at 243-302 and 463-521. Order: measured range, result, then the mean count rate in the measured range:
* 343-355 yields -0.5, 20.1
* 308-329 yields -2.4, 21.1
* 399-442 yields -1.0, 20.6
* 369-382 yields -0.7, 20.7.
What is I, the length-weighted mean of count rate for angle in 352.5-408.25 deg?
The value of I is 20.7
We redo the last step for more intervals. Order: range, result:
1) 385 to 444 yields 20.7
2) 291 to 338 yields 20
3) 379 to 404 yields 21.3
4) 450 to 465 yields 19.9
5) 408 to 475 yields 20.2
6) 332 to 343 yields 20.9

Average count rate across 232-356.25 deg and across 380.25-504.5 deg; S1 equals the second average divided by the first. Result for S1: 1.07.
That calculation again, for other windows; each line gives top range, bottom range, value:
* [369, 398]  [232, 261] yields 1.16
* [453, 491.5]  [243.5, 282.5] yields 1.11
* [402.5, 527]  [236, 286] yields 1.12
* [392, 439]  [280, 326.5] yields 1.08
